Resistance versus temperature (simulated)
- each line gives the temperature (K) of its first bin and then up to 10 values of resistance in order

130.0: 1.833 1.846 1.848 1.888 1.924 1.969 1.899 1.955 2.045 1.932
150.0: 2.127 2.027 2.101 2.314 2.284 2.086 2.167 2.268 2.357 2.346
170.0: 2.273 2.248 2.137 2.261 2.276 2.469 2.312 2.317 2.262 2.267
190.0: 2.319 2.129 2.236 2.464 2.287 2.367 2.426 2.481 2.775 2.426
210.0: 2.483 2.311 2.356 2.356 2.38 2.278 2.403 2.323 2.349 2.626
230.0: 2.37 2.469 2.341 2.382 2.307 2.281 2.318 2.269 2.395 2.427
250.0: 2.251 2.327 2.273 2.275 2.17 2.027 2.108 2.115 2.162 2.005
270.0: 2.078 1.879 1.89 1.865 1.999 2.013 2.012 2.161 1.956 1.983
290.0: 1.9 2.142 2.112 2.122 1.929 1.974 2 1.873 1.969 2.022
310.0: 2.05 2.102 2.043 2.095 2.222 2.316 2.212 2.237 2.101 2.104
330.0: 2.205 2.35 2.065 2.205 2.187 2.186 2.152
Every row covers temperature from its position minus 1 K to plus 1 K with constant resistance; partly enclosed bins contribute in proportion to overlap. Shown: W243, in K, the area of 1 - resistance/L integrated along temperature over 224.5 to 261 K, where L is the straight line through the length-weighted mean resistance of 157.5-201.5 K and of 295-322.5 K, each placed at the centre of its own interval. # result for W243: -2.53 K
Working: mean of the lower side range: 2.28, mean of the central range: 2.33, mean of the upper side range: 2.06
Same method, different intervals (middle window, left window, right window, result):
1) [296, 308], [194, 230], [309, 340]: 1.3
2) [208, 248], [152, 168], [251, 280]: -4.5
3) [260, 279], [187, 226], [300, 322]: 1.6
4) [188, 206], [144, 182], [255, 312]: -1.7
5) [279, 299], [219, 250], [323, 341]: 2.0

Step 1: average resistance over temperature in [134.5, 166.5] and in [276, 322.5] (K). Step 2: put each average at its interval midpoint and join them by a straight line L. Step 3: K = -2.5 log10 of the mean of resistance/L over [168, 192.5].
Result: -0.104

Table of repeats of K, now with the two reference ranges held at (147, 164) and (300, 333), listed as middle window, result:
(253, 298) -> 0.03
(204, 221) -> -0.14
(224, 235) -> -0.14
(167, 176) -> -0.06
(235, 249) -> -0.10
